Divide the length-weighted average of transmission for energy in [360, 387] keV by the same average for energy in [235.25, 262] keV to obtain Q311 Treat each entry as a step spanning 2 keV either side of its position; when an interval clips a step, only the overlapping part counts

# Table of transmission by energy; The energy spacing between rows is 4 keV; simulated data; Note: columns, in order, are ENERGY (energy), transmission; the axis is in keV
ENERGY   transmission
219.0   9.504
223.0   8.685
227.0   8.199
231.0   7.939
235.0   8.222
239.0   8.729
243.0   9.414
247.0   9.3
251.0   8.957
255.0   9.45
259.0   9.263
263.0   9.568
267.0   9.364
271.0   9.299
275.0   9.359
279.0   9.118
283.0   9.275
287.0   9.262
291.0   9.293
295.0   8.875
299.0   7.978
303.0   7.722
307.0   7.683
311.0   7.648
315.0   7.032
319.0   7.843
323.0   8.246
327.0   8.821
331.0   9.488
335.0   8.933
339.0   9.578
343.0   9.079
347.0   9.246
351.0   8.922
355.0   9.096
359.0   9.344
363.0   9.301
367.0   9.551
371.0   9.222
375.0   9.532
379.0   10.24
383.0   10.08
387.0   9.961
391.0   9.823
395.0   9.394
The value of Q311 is 1.1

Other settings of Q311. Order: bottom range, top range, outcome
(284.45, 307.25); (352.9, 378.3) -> 1.10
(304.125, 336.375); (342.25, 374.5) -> 1.13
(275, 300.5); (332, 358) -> 1.02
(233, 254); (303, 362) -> 0.96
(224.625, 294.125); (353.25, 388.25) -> 1.06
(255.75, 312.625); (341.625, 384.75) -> 1.06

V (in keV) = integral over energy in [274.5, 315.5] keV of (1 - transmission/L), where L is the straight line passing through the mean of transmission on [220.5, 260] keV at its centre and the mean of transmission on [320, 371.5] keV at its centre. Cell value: 2.1 keV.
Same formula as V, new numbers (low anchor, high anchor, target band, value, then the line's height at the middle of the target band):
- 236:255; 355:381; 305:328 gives 3.67 keV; 9.33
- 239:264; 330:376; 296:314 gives 2.89 keV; 9.27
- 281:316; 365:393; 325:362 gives -0.13 keV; 9.14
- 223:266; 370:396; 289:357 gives 6.14 keV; 9.4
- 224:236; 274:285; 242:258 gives -1.26 keV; 8.6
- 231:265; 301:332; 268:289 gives -1.67 keV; 8.59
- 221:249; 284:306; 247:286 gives -3.02 keV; 8.63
